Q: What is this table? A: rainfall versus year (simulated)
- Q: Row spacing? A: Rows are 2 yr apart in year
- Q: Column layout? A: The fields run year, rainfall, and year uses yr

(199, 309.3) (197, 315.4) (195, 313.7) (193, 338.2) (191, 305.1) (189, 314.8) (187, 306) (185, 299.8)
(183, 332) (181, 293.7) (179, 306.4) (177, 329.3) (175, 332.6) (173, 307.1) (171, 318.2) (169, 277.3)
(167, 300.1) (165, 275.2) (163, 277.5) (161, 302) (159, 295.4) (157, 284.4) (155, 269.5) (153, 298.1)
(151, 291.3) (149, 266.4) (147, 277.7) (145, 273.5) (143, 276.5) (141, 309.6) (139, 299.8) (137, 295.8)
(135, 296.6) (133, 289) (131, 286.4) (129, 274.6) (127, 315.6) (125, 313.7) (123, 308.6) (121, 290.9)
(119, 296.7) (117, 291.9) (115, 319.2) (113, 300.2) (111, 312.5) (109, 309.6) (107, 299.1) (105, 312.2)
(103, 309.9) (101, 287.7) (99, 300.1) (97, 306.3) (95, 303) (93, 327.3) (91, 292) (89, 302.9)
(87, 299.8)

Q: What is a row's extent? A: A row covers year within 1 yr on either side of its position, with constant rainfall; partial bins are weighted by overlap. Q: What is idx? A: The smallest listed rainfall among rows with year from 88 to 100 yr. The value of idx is 292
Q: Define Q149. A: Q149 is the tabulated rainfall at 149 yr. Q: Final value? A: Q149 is 266.4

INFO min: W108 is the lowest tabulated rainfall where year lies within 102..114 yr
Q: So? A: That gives 299.1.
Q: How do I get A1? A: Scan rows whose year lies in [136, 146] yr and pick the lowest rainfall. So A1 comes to 273.5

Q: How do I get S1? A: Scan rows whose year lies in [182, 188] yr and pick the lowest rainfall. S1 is 299.8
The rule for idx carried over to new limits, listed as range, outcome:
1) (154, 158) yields 269.5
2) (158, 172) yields 275.2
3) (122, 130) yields 274.6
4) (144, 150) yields 266.4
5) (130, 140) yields 286.4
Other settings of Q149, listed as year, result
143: 276.5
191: 305.1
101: 287.7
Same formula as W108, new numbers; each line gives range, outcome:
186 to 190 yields 306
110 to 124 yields 290.9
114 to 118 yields 291.9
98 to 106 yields 287.7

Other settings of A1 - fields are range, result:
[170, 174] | 307.1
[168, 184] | 277.3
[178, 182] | 293.7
